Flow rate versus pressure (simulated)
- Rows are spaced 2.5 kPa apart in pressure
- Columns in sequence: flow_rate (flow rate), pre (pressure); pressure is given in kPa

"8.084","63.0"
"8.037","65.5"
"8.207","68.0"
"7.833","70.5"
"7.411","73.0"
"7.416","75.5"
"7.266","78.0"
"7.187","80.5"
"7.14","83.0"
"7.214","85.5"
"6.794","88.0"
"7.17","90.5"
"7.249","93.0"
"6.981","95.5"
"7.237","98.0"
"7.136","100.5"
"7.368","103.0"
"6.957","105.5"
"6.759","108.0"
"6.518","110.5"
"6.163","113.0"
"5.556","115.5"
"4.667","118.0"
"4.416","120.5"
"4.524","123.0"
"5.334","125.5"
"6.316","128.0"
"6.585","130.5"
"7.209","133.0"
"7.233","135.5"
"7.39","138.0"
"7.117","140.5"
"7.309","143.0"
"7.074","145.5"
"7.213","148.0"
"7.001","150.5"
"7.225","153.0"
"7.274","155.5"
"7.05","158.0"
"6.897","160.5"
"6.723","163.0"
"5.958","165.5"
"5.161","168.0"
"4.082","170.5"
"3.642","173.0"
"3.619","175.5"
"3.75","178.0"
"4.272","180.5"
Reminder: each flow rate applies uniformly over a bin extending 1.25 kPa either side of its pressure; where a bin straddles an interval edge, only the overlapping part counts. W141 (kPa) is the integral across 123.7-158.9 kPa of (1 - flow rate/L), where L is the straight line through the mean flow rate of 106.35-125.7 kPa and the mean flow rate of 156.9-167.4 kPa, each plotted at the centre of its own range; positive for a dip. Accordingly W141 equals -4.7 kPa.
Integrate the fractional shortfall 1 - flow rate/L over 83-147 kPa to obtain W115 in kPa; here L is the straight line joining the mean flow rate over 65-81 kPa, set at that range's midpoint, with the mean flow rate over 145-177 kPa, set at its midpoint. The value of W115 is 2.49 kPa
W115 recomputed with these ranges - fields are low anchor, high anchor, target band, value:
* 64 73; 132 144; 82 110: 2.16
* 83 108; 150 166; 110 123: 3.19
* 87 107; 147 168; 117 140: 3.09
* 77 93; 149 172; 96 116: 0.45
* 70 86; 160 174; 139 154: -3.46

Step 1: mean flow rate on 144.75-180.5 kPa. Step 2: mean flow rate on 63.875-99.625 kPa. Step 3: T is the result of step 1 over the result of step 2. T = 0.8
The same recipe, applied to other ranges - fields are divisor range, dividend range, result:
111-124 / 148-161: 1.38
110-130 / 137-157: 1.32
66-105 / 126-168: 0.94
